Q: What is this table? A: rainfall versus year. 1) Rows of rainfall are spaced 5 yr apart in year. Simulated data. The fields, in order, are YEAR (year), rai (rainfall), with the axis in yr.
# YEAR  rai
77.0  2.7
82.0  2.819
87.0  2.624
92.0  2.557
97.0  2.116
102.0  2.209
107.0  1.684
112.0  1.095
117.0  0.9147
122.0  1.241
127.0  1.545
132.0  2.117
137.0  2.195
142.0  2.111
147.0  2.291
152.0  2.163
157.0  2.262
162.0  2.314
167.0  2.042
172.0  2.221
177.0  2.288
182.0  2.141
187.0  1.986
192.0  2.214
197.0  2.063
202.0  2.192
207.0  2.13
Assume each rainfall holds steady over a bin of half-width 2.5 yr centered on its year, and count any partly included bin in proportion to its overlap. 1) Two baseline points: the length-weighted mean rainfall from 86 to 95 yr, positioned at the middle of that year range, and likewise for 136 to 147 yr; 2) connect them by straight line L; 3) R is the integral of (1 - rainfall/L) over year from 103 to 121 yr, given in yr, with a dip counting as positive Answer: 8.2 yr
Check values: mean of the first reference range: 2.56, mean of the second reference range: 2.18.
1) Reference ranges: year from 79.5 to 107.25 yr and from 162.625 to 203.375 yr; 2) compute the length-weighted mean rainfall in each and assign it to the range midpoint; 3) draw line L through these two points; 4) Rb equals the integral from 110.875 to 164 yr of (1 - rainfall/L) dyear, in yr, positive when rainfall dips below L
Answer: 9.5 yr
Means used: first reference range 2.39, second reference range 2.15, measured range 1.86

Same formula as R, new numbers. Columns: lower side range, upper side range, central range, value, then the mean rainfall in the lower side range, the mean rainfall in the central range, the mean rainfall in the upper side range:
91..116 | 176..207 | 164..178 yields -0.7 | 1.83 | 2.18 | 2.14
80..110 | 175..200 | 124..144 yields 2.4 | 2.31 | 1.97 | 2.14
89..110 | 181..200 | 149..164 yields -1.0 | 2.13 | 2.25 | 2.1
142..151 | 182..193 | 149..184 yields -0.8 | 2.22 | 2.21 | 2.09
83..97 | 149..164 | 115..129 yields 6.8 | 2.53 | 1.23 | 2.25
